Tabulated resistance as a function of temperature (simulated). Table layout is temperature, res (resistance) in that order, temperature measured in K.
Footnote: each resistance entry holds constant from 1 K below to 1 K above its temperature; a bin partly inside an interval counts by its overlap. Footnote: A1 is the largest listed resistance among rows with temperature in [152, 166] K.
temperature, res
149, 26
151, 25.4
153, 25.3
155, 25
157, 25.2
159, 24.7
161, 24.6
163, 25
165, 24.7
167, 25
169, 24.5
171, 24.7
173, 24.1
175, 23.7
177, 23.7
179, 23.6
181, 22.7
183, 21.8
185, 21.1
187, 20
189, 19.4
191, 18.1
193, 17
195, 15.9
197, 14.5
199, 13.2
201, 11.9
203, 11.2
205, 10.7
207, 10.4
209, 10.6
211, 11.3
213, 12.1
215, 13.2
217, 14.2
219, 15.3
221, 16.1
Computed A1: 25.3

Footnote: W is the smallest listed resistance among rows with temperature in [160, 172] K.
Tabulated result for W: 24.5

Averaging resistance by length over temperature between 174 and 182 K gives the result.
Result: 23.4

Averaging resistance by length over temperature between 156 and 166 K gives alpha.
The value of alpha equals 24.8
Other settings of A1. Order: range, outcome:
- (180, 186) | 22.7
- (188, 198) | 19.4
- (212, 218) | 14.2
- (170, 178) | 24.7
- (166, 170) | 25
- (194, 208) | 15.9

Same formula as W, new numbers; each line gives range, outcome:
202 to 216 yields 10.4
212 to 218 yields 12.1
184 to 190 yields 19.4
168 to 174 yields 24.1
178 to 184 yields 21.8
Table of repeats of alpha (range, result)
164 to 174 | 24.6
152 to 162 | 25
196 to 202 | 13.2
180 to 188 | 21.4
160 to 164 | 24.8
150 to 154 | 25.4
